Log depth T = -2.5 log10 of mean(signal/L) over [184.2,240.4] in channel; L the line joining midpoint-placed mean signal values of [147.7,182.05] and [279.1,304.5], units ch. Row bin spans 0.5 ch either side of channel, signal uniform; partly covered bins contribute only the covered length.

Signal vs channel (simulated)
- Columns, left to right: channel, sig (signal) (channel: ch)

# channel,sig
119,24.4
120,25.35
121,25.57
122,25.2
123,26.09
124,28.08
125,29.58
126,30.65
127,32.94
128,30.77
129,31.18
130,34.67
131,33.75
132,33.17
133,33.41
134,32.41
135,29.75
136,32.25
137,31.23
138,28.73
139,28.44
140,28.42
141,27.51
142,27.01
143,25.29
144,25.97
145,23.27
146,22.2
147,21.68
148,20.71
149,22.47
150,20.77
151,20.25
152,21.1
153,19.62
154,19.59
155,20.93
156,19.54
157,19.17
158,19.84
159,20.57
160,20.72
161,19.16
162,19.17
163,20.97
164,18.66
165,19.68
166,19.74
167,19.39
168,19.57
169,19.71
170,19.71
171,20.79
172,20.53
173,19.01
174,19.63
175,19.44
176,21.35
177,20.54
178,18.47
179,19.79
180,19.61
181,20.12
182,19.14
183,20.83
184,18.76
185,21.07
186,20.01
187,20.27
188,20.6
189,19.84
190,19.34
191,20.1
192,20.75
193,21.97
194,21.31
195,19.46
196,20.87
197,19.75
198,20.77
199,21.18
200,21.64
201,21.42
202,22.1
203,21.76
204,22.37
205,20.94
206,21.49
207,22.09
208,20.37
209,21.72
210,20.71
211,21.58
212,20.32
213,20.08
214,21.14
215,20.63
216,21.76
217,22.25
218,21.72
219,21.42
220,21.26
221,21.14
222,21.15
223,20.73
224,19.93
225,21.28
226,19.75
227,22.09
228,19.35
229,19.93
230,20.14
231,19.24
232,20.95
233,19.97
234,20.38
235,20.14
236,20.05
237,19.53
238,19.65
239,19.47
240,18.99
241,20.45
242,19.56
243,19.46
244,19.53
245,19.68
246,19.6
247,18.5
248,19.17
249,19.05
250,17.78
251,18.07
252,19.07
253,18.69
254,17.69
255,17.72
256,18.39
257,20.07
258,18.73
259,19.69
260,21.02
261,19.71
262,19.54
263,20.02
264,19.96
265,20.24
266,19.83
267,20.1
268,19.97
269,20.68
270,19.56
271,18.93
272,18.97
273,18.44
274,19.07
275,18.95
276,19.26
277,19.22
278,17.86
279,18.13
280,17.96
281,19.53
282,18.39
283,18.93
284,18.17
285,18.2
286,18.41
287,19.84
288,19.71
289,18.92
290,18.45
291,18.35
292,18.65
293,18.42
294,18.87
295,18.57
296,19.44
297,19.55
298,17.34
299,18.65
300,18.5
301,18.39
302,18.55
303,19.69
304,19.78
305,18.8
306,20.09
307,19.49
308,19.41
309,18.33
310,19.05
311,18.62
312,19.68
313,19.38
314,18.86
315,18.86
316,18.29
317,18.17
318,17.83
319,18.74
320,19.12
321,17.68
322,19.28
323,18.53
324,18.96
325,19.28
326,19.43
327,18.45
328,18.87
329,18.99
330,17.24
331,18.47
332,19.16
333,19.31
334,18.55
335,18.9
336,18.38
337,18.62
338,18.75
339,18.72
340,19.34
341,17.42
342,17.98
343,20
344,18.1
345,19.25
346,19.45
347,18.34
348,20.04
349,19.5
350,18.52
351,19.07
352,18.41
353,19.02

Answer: -0.06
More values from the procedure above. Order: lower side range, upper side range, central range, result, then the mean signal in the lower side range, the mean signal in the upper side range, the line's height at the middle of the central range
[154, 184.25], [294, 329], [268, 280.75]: 0.01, 19.8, 18.9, 19.1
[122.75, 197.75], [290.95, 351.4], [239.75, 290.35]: 0.06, 23.1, 18.8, 20.3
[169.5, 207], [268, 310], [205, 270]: -0.02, 20.5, 18.9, 19.7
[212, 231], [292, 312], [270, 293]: 0.04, 20.8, 18.9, 19.4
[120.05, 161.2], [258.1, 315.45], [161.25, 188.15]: 0.22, 26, 19.1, 24.4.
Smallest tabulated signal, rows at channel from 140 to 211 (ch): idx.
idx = 18.47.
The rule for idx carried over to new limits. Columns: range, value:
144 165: 18.66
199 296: 17.69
